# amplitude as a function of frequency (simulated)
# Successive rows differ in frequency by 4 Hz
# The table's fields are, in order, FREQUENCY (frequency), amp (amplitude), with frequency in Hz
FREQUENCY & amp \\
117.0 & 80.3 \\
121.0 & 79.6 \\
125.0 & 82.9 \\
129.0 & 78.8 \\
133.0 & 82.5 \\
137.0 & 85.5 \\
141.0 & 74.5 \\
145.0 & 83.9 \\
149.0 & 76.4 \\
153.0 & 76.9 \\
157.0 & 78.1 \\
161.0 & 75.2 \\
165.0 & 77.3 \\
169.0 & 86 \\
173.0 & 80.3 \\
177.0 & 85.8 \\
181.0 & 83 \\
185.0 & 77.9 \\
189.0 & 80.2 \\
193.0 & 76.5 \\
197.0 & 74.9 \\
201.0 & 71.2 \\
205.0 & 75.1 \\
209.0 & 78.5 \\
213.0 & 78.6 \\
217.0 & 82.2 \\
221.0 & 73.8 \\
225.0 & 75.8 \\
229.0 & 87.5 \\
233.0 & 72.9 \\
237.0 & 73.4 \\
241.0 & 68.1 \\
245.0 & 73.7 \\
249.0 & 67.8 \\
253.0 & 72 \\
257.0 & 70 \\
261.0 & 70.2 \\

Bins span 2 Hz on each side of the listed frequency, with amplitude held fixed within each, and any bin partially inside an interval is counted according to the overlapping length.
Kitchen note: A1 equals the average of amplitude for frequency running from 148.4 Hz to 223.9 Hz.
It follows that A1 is 78.3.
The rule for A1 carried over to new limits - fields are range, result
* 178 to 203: 77.6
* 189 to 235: 77.1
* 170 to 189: 81.8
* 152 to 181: 80.3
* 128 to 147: 81.2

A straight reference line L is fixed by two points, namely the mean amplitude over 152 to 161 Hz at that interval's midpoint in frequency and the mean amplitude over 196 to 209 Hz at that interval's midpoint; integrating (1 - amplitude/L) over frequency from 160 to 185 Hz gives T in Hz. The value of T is -1.7 Hz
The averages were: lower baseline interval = 77.1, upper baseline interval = 74.4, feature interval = 81.2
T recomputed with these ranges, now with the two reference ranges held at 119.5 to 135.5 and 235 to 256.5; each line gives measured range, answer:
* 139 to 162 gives 0.4 Hz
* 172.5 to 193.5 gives -1.3 Hz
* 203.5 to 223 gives -1.0 Hz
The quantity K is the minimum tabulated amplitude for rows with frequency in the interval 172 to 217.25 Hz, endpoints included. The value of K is 71.2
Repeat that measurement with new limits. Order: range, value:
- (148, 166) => 75.2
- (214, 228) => 73.8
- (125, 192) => 74.5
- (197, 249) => 67.8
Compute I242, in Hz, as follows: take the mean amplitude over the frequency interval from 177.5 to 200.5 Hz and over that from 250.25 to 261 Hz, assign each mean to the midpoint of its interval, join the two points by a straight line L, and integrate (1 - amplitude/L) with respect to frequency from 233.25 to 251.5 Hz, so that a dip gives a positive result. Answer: 0.31 Hz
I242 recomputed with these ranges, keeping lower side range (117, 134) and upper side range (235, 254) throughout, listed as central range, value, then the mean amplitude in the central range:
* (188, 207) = -0.1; 75.3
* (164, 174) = -0.6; 81.7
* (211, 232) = -1.9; 79.3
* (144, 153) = 0.0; 79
